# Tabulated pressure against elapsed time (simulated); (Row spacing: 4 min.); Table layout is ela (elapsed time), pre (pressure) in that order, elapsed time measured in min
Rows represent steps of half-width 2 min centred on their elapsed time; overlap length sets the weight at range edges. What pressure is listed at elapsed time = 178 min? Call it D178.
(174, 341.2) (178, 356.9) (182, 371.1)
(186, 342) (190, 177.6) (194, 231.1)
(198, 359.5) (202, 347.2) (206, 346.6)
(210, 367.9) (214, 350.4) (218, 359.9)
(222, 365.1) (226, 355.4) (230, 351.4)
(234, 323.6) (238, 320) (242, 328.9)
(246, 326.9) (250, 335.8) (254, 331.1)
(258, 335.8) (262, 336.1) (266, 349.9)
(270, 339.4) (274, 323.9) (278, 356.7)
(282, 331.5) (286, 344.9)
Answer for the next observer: 356.9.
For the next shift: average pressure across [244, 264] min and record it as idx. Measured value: 333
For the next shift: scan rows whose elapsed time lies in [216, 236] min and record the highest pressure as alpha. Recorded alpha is 365.1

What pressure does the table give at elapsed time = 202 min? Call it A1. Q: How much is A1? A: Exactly 347.2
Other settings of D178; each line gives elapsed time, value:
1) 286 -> 344.9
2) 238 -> 320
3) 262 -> 336.1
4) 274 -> 323.9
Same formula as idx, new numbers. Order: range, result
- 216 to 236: 351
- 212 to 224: 358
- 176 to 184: 364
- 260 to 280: 341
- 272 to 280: 340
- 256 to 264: 336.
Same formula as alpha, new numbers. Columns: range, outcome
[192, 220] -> 367.9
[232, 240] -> 323.6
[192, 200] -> 359.5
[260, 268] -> 349.9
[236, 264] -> 336.1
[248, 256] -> 335.8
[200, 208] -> 347.2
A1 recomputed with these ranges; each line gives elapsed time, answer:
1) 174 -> 341.2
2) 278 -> 356.7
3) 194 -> 231.1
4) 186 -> 342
